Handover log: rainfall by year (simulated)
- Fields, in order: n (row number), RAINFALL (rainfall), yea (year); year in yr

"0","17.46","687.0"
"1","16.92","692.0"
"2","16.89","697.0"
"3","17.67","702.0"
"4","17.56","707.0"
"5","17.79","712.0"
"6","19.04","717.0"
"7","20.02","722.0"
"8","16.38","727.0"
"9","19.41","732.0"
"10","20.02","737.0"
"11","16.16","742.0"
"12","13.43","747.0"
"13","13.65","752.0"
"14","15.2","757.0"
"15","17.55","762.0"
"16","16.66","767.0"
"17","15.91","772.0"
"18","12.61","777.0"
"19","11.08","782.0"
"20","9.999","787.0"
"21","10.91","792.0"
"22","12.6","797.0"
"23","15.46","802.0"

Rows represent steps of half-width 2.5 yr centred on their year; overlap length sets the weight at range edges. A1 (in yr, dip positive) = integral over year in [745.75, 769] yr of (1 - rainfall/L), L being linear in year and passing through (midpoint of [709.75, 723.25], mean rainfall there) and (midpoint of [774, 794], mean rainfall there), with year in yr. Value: -1.98 yr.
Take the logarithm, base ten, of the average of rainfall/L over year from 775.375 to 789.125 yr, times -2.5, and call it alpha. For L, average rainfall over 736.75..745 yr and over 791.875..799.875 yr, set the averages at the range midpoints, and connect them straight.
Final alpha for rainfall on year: 0.20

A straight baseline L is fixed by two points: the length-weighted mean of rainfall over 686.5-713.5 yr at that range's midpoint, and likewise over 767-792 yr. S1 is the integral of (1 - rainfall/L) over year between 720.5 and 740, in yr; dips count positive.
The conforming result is -4.1 yr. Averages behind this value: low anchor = 17.4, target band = 18.8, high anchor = 12.7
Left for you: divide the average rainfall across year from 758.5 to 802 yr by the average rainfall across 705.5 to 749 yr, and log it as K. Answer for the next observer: 0.76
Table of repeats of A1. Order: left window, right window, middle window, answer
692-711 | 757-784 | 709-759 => -2.8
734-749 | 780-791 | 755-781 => -4.6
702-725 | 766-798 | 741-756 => 1.1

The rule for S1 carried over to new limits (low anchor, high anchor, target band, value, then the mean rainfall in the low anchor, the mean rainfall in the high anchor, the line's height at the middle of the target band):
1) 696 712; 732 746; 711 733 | -1.1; 17.5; 17.8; 17.7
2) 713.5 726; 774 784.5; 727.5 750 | -0.3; 19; 12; 16.8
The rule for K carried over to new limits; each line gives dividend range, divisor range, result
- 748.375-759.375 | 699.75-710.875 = 0.81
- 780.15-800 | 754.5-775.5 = 0.70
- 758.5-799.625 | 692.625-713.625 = 0.77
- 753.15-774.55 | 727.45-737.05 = 0.85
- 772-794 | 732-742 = 0.62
